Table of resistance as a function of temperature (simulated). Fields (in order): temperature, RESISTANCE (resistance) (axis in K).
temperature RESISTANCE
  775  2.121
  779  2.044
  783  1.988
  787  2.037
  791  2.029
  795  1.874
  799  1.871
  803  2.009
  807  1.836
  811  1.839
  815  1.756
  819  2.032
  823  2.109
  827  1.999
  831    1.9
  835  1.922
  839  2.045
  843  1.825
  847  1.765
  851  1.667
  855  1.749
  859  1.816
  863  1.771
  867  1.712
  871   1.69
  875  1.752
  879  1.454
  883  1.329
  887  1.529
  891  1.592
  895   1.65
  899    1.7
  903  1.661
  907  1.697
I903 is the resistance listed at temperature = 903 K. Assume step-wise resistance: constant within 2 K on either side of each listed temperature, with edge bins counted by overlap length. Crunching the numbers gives 1.661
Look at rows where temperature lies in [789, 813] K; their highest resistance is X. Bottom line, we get 2.029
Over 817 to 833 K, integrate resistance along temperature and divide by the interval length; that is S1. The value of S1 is 2.01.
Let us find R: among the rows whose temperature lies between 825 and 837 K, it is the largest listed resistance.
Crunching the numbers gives 1.999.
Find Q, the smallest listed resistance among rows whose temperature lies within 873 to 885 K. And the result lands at 1.329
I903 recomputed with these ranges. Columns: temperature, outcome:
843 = 1.825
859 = 1.816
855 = 1.749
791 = 2.029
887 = 1.529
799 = 1.871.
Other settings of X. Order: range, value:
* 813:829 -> 2.109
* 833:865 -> 2.045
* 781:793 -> 2.037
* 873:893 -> 1.752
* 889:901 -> 1.7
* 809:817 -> 1.839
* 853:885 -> 1.816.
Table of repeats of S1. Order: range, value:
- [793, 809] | 1.9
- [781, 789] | 2.01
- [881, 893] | 1.48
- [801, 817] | 1.86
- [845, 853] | 1.72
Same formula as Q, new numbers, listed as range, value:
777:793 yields 1.988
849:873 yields 1.667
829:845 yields 1.825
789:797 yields 1.874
